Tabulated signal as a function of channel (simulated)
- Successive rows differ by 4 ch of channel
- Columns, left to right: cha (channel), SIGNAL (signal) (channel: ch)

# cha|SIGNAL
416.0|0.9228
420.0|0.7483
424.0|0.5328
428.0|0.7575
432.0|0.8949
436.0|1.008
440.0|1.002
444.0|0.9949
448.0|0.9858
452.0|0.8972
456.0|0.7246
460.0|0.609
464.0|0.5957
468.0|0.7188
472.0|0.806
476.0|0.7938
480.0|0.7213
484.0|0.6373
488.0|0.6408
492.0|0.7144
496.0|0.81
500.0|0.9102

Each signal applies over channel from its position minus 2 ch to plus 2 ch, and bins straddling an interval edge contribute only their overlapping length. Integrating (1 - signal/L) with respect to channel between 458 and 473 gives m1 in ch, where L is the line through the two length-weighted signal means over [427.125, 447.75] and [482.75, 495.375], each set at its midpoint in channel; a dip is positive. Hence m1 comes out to 2.3 ch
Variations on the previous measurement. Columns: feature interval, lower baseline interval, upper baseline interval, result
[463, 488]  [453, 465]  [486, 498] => -0.6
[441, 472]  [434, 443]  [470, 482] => 3.5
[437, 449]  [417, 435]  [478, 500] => -3.9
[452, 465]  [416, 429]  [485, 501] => 0.8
